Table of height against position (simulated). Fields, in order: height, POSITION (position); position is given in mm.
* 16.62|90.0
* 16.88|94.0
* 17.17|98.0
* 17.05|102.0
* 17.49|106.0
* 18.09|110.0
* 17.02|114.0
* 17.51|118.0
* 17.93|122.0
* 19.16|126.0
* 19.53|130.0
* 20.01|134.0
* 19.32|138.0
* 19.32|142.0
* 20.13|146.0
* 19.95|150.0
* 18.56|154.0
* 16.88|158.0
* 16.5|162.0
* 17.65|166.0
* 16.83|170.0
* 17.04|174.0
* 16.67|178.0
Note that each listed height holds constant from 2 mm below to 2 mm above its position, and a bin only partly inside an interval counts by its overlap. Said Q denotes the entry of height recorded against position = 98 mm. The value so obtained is 17.17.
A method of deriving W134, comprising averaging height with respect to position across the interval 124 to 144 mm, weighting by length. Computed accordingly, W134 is 19.5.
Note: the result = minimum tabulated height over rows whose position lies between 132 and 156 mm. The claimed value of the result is 18.56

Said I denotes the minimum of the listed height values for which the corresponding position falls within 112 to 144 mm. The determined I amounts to 17.02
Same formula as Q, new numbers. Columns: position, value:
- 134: 20.01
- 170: 16.83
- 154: 18.56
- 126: 19.16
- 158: 16.88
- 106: 17.49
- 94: 16.88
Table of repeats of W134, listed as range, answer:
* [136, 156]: 19.5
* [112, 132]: 18.2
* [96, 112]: 17.4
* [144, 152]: 20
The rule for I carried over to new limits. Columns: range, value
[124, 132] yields 19.16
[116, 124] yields 17.51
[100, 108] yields 17.05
